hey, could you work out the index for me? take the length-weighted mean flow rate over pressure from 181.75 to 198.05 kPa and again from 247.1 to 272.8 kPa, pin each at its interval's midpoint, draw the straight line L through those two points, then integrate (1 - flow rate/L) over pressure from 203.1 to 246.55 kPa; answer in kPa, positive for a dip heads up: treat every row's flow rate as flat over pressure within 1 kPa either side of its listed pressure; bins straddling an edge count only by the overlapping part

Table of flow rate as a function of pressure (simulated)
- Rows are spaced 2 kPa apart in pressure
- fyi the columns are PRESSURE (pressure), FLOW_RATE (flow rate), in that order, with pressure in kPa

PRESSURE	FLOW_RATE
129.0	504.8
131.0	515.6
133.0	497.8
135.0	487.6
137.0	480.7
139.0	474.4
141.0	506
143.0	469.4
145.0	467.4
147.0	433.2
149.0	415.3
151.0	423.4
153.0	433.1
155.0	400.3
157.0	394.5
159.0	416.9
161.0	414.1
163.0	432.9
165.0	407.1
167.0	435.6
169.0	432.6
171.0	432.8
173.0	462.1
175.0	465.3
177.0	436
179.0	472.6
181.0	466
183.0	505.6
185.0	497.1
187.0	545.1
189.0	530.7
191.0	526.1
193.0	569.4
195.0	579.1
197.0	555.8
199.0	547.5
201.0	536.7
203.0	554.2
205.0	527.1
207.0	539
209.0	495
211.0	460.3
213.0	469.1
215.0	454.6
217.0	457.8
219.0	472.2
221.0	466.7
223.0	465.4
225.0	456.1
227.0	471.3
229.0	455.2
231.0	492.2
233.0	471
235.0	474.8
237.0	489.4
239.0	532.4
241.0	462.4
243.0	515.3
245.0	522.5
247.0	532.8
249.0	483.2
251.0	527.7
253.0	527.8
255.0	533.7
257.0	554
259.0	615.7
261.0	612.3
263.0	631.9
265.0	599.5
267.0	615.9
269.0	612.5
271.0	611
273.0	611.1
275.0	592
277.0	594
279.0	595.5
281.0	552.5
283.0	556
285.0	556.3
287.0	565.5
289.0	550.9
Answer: 5.58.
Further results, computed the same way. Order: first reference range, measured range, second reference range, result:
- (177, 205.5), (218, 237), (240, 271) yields 2.58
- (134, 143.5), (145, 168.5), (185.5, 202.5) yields 3.89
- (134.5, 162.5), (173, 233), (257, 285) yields 1.44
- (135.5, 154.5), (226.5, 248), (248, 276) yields 2.37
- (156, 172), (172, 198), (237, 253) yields -3.74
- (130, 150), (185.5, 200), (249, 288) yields -0.86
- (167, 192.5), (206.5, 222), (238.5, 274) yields 1.27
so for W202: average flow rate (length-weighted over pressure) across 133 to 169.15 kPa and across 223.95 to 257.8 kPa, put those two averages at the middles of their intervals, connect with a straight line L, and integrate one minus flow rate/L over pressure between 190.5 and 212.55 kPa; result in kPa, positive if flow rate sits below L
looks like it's -2.8 kPa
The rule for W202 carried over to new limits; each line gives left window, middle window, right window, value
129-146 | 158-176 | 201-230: 2.0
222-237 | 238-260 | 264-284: -0.1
